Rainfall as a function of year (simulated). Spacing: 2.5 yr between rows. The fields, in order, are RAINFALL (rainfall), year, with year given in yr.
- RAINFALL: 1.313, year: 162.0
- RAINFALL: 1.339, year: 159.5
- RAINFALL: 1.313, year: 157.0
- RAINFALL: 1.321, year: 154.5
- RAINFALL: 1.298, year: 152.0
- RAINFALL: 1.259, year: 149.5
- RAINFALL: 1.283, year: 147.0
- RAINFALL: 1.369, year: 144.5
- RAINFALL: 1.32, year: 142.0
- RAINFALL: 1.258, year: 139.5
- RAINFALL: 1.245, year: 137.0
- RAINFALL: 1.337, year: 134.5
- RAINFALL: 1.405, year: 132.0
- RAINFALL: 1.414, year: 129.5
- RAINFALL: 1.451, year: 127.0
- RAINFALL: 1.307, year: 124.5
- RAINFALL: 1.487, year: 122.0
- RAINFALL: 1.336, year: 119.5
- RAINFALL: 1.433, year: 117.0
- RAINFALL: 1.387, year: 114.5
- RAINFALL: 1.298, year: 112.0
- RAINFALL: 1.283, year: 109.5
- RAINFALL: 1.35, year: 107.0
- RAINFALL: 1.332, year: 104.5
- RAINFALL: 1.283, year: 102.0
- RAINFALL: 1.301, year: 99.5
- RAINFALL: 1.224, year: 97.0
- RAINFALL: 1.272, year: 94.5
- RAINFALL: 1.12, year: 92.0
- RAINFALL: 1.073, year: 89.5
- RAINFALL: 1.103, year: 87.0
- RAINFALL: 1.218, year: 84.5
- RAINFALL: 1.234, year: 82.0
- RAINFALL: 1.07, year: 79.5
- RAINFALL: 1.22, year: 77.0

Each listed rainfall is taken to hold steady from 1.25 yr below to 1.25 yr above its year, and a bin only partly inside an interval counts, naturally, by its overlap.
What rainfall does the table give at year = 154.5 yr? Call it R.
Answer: 1.321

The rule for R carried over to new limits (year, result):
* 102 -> 1.283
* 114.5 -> 1.387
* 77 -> 1.22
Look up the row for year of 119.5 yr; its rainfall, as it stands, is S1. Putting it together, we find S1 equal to 1.336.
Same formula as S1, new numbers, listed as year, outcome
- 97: 1.224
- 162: 1.313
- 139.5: 1.258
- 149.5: 1.259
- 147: 1.283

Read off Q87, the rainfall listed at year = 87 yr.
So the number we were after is 1.103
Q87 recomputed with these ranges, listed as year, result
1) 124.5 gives 1.307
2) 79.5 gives 1.07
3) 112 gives 1.298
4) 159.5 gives 1.339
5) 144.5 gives 1.369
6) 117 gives 1.433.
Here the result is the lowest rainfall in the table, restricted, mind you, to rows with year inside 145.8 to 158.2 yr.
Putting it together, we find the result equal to 1.259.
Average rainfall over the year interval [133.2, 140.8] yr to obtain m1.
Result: 1.28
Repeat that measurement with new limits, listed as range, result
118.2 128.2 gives 1.4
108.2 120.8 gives 1.35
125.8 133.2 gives 1.42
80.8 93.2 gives 1.15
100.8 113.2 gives 1.31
